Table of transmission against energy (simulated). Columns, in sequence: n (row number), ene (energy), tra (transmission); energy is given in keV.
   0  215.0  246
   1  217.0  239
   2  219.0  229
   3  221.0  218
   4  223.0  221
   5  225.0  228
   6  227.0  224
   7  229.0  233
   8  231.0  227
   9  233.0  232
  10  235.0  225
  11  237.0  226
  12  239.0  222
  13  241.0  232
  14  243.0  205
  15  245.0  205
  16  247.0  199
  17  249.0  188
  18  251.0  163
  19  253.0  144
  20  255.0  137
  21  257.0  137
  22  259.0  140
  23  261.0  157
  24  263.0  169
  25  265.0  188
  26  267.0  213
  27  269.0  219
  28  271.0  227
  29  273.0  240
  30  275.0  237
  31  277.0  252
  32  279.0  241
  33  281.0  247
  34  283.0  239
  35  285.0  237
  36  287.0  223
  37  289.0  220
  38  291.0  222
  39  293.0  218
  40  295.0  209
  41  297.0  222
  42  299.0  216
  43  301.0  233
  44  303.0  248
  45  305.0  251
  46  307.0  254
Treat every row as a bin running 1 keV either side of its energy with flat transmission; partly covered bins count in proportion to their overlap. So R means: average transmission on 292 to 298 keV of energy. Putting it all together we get 216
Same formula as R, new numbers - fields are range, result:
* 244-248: 202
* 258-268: 173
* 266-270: 216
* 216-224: 227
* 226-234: 229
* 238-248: 213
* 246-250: 194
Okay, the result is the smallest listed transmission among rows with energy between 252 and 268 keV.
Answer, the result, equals 137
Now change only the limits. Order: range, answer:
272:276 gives 237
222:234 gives 221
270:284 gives 227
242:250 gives 188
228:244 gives 205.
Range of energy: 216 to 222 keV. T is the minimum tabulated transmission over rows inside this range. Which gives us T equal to 218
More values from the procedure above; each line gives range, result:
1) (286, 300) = 209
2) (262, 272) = 169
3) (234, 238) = 225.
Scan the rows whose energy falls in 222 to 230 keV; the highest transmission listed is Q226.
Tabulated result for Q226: 233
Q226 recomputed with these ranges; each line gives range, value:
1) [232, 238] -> 232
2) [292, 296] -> 218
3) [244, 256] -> 205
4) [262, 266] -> 188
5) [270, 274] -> 240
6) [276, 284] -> 252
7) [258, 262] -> 157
